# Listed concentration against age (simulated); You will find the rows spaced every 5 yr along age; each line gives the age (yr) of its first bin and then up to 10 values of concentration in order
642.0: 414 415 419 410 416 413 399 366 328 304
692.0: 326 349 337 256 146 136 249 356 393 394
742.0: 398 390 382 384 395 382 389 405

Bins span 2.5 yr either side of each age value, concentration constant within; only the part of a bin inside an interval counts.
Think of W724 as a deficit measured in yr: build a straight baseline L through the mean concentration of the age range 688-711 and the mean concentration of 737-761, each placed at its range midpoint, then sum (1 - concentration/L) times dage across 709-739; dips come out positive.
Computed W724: 6.4 yr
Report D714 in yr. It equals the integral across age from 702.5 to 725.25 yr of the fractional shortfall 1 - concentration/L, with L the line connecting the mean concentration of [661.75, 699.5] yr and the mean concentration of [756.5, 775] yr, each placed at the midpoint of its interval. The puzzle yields 9.6 yr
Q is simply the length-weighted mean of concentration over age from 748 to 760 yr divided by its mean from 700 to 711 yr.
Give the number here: 1.4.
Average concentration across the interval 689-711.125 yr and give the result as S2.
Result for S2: 304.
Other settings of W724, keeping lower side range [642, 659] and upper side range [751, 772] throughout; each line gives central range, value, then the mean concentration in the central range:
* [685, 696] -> 2.29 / 320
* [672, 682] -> 1.06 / 365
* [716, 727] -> 4.41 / 237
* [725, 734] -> 0.46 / 374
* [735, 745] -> -0.10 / 396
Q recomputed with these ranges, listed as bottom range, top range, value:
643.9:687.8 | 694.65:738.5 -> 0.74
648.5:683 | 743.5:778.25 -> 0.98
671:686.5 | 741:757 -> 1.10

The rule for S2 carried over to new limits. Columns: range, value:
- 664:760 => 333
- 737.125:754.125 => 391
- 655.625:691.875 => 372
